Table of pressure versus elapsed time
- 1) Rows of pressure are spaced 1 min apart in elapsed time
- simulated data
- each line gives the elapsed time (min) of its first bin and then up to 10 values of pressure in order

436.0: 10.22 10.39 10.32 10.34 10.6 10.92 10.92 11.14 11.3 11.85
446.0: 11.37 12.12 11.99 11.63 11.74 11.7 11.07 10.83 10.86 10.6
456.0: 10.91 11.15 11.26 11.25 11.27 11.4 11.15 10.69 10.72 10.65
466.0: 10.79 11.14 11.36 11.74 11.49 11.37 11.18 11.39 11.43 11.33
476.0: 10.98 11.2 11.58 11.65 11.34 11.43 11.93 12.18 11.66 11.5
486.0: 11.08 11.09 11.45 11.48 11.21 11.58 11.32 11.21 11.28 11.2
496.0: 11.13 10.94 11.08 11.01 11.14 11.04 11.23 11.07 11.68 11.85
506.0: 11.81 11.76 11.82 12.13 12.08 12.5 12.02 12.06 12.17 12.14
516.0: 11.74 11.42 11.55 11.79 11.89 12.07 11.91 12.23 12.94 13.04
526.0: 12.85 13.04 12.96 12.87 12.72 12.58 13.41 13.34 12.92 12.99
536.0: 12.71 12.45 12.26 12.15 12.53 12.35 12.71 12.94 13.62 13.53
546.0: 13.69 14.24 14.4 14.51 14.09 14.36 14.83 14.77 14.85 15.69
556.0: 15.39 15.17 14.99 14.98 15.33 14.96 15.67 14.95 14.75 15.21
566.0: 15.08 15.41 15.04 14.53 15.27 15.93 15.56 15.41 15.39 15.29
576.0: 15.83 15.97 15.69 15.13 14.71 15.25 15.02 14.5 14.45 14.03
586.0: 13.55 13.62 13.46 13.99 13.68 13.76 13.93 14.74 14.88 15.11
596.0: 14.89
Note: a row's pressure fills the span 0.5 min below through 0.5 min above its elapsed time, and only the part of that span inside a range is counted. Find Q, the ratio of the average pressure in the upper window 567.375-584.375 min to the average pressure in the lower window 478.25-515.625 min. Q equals 1.32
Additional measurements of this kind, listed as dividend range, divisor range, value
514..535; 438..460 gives 1.11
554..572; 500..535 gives 1.25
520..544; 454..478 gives 1.14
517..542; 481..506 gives 1.10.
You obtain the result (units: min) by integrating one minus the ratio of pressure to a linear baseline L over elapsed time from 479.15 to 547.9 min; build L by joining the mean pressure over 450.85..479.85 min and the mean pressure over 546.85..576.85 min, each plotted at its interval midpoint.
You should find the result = 5.4 min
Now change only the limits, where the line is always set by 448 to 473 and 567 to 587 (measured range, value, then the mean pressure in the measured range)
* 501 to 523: 1.81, 11.8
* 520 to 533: 0.65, 12.7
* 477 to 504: 1.84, 11.3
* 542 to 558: -0.23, 14.4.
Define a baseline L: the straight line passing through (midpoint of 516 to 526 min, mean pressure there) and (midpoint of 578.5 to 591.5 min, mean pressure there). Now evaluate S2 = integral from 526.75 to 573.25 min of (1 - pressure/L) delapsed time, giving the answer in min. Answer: -3.6 min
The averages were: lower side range 12.1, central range 14.1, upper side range 14.2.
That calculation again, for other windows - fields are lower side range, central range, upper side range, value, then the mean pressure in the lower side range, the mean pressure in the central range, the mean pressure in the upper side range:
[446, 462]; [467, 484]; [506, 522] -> 0.1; 11.3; 11.5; 11.9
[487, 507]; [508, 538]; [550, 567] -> 1.1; 11.3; 12.4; 15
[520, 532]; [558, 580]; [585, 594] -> -2.9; 12.7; 15.3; 13.9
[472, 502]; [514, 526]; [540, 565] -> 0.7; 11.3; 12.1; 14.4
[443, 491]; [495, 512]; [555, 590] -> 1.4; 11.3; 11.5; 15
